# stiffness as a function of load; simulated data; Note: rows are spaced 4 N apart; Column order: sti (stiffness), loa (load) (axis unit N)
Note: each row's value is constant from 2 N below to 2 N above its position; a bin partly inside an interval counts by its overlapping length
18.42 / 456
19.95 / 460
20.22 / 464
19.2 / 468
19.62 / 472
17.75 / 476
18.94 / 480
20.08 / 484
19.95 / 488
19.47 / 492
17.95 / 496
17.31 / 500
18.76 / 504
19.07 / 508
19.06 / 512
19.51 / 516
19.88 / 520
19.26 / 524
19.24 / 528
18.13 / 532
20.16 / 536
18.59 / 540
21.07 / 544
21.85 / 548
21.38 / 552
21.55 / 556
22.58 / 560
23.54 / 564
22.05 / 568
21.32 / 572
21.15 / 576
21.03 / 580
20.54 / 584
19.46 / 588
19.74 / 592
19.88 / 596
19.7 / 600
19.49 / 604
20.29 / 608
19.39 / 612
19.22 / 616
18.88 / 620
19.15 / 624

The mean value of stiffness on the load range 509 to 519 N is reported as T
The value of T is 19.3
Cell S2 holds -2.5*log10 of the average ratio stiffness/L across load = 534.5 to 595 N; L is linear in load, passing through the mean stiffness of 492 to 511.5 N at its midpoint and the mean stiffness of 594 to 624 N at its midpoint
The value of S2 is -0.107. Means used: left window 18.5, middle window 21.1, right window 19.5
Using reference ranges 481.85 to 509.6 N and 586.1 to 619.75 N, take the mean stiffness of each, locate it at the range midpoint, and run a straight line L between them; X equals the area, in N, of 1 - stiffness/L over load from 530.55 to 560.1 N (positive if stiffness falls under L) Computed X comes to -2.1 N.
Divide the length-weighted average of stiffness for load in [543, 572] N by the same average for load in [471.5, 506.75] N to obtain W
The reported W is 1.2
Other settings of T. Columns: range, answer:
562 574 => 22.3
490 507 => 18.4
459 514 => 19.1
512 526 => 19.5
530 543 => 19.1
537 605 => 20.9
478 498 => 19.3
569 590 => 20.8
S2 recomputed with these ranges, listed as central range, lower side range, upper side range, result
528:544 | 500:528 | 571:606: 0.01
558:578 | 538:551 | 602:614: -0.10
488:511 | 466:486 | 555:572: 0.07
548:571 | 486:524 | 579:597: -0.13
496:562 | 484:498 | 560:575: 0.05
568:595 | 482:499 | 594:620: -0.06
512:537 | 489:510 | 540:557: 0.03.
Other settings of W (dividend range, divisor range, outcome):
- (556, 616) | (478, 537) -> 1.08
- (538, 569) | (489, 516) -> 1.15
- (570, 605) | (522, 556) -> 1.01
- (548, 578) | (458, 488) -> 1.13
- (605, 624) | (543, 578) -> 0.89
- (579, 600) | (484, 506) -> 1.07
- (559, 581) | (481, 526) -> 1.15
